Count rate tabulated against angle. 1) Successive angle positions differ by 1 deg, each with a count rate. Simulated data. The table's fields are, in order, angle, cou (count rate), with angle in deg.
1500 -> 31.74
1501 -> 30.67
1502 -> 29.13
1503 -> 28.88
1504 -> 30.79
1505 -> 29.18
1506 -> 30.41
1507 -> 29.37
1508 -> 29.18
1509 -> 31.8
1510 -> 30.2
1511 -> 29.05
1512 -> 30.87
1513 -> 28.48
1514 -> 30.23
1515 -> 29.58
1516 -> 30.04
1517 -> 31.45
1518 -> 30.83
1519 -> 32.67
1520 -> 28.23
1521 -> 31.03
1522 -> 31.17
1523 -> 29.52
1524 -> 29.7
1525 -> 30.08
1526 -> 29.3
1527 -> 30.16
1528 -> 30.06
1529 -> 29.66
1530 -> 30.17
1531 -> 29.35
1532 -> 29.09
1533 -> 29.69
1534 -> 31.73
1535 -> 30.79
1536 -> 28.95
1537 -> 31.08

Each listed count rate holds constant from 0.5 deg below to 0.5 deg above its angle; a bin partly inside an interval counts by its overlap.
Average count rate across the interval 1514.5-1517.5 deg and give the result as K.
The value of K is 30.4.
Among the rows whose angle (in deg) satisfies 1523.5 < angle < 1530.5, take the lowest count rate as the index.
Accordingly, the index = 29.3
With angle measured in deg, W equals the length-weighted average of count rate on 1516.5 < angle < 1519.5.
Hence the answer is 31.7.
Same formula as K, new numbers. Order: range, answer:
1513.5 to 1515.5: 29.9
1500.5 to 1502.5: 29.9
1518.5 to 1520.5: 30.5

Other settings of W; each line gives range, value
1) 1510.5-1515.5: 29.6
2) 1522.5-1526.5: 29.6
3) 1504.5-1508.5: 29.5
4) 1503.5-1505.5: 30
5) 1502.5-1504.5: 29.8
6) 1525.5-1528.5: 29.8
